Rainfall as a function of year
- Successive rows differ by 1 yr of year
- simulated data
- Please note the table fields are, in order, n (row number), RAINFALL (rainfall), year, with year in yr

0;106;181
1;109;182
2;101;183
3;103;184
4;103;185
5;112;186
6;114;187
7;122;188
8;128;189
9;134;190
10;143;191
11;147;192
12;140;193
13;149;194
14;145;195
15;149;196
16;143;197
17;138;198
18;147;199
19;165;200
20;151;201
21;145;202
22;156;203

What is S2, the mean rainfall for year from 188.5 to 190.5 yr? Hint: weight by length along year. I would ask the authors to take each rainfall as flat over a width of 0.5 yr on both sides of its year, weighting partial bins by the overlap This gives 131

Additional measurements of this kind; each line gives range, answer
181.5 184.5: 104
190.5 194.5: 145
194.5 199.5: 144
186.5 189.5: 121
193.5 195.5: 147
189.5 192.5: 141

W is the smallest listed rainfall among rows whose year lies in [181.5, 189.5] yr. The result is 101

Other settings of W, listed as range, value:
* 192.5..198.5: 138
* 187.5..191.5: 122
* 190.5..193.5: 140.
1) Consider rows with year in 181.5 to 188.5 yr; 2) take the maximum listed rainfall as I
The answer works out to 122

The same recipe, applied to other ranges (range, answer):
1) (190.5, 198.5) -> 149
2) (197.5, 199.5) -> 147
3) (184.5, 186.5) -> 112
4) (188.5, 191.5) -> 143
